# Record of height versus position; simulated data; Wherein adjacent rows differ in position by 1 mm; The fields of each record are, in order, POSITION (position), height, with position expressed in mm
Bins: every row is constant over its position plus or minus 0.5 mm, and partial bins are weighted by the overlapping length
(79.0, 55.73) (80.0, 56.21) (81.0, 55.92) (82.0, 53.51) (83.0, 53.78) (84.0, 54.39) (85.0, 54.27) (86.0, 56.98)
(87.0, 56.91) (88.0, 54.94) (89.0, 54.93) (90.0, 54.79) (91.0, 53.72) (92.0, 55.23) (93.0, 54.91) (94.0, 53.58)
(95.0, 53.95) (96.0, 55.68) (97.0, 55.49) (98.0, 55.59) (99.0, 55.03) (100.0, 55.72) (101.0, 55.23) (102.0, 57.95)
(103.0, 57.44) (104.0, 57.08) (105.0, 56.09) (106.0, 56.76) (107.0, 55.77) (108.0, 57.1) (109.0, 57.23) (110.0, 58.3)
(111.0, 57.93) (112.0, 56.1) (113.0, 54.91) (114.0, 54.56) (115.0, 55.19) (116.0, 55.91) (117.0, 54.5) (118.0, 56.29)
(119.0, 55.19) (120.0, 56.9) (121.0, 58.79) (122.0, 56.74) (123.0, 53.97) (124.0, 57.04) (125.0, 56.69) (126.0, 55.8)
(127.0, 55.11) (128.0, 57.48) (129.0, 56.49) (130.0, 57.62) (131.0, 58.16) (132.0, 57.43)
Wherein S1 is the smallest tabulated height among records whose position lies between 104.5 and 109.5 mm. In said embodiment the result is 55.77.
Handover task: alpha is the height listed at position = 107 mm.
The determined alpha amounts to 55.77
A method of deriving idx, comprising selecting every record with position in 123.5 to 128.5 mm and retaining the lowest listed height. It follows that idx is 55.11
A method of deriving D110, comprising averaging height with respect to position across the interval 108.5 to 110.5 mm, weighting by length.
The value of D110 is 57.8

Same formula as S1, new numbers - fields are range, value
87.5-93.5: 53.72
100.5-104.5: 55.23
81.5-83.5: 53.51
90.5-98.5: 53.58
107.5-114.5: 54.56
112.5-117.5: 54.5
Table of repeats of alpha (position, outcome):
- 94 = 53.58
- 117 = 54.5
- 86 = 56.98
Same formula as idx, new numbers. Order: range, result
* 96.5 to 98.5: 55.49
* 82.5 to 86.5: 53.78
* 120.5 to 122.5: 56.74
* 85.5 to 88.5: 54.94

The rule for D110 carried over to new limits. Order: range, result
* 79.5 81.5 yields 56.1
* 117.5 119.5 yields 55.7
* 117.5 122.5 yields 56.8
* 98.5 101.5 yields 55.3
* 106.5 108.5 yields 56.4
